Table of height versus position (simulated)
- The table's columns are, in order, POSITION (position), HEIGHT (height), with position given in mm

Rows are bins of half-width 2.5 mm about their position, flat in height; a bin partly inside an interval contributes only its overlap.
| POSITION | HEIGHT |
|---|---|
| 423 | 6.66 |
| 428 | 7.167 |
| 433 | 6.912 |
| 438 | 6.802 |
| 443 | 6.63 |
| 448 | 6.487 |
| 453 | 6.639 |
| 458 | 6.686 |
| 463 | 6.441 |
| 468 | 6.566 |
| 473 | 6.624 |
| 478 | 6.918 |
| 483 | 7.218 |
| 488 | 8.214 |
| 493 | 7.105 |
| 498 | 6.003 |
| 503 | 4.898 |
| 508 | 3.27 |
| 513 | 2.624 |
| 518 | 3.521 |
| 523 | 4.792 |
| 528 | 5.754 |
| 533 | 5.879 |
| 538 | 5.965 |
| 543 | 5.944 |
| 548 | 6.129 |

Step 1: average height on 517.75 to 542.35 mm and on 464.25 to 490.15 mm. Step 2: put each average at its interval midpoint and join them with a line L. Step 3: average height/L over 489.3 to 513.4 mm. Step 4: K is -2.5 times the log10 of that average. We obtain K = 0.23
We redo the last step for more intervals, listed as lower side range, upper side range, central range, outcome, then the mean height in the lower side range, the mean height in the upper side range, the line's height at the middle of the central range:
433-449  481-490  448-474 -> 0.09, 6.7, 7.72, 7.15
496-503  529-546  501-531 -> 0.35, 5.61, 5.92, 5.74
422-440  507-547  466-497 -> -0.21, 6.91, 4.83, 5.81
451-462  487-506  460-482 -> -0.03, 6.63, 6.34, 6.53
